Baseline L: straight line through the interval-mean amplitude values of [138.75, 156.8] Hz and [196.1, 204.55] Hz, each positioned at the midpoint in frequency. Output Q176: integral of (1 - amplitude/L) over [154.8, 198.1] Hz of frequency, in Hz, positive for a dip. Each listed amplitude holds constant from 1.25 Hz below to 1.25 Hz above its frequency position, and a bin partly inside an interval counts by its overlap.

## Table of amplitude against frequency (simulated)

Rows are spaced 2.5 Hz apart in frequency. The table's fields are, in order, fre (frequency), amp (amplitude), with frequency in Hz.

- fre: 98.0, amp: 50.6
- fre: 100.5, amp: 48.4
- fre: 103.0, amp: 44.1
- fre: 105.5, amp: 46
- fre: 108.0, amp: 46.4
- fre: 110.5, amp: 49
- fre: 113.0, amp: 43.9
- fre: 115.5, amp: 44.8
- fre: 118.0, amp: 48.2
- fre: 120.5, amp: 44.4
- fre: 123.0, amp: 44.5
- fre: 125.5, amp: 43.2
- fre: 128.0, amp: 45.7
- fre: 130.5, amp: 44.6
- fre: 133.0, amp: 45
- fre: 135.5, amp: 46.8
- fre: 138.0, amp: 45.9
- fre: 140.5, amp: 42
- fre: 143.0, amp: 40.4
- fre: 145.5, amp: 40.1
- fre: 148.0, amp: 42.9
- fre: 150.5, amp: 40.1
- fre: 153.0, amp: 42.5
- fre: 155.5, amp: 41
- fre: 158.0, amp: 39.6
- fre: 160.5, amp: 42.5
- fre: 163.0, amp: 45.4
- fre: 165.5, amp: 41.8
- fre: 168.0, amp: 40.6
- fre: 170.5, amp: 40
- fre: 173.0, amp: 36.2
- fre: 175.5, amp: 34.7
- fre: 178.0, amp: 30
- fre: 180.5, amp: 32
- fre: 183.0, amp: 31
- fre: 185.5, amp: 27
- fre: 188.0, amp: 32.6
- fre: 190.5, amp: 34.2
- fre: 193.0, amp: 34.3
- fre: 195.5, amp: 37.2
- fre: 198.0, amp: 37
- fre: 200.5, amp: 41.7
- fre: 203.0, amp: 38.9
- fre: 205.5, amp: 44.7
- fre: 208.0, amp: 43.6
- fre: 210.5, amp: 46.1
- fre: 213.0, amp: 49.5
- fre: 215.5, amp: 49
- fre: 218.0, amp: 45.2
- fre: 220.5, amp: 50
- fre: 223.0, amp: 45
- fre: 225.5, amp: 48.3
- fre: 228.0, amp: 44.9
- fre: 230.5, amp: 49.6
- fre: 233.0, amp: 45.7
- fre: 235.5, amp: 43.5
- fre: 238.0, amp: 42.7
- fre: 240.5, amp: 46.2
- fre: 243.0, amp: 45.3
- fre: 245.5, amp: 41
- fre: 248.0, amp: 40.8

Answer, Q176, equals 4.1 Hz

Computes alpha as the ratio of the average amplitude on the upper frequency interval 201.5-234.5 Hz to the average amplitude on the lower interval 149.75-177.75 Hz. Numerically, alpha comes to 1.2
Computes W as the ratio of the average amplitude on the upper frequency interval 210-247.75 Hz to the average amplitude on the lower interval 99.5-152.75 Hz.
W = 1.03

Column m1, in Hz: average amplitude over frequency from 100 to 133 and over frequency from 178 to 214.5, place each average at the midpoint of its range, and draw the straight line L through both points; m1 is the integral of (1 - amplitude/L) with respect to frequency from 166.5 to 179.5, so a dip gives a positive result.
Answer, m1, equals 1.2 Hz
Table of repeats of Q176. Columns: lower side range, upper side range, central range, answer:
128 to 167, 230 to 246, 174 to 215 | 6.1 Hz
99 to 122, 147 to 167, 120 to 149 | 0.1 Hz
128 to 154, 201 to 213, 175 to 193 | 4.9 Hz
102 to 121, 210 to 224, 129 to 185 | 7.9 Hz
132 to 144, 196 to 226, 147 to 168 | 1.1 Hz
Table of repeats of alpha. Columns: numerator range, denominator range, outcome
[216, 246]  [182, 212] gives 1.22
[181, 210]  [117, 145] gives 0.83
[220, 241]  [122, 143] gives 1.04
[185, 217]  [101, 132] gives 0.88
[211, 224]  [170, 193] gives 1.45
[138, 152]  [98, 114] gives 0.89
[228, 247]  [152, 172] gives 1.08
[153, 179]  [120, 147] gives 0.90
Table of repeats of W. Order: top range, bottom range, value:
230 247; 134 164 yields 1.05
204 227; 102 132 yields 1.03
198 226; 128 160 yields 1.06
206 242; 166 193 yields 1.36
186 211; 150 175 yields 0.94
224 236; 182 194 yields 1.46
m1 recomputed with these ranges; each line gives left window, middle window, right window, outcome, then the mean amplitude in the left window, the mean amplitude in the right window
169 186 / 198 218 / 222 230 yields -1.3 Hz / 33.4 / 46.4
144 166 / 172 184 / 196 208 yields 2.5 Hz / 41.8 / 40.7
